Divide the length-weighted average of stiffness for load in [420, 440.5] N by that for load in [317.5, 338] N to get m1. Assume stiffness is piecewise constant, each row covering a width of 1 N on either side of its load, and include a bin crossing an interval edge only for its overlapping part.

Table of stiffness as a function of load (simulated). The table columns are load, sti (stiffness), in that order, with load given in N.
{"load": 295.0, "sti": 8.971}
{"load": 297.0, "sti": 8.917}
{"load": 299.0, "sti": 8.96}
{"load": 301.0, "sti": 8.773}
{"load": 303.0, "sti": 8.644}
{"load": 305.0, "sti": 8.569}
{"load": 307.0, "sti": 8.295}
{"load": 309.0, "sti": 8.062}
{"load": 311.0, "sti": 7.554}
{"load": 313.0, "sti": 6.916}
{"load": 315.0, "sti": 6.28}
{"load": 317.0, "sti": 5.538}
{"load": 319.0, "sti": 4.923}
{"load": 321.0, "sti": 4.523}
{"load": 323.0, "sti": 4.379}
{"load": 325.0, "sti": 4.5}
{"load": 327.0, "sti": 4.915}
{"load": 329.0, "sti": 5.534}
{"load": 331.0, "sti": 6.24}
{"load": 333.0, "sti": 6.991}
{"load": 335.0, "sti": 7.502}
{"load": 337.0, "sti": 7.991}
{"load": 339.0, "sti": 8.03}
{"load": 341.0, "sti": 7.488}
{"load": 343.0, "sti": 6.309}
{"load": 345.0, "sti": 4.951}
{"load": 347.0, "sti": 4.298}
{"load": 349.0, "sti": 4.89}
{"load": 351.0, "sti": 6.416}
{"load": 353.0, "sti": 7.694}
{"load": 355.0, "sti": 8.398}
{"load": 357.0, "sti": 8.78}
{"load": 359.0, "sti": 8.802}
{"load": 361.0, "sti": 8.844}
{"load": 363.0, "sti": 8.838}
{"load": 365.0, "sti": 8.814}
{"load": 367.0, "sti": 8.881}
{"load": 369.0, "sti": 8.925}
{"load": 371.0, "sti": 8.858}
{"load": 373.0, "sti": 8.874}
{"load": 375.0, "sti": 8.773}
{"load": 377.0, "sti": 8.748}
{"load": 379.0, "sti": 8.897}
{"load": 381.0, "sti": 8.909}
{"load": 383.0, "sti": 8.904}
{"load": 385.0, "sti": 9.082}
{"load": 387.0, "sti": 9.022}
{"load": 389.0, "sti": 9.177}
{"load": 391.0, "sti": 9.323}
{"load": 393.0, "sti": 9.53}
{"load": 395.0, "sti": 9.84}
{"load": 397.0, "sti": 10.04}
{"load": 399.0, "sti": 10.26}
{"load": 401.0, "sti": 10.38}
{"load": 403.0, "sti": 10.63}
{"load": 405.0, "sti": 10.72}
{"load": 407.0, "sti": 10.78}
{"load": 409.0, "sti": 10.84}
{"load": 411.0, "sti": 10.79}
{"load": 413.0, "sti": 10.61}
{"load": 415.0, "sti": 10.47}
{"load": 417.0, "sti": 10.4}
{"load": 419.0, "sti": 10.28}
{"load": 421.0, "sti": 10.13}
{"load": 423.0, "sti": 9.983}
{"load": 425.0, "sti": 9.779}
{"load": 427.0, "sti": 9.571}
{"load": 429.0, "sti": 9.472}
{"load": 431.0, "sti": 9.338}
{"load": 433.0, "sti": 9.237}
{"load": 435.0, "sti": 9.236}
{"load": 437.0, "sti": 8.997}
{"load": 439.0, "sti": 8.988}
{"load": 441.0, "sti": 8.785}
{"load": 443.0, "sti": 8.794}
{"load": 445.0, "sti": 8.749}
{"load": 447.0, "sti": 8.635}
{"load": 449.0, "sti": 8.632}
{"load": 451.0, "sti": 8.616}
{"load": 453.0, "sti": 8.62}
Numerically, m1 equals 1.65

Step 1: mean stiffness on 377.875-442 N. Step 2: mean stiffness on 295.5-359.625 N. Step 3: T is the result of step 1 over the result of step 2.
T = 1.42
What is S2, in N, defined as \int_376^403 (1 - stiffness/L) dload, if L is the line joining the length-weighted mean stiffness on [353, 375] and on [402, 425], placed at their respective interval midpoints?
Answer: 0.6 N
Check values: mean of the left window 8.75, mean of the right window 10.5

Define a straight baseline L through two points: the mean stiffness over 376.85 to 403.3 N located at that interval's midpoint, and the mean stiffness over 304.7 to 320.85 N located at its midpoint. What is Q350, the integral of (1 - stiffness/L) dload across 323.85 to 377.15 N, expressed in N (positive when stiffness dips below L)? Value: 5.3 N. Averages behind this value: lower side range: 6.82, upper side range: 9.47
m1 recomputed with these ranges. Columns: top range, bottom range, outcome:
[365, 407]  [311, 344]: 1.52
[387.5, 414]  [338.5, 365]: 1.41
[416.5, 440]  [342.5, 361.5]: 1.39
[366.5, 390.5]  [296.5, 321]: 1.20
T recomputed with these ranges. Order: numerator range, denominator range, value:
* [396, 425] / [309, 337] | 1.74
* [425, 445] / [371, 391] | 1.02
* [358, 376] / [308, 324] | 1.47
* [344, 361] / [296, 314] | 0.83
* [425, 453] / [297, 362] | 1.31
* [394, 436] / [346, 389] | 1.22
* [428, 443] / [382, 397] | 0.98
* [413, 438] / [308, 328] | 1.70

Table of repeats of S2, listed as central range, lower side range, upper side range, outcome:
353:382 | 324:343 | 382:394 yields -2.1 N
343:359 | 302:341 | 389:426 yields 2.6 N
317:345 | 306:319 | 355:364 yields 6.0 N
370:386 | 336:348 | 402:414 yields -0.1 N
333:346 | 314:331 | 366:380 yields -1.4 N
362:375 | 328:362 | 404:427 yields -1.2 N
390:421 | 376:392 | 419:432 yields -3.0 N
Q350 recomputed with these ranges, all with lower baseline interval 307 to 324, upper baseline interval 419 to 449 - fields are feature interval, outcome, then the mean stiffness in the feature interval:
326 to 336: 0.5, 6.24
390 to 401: -2.1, 9.85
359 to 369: -1.9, 8.85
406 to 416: -2.3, 10.7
